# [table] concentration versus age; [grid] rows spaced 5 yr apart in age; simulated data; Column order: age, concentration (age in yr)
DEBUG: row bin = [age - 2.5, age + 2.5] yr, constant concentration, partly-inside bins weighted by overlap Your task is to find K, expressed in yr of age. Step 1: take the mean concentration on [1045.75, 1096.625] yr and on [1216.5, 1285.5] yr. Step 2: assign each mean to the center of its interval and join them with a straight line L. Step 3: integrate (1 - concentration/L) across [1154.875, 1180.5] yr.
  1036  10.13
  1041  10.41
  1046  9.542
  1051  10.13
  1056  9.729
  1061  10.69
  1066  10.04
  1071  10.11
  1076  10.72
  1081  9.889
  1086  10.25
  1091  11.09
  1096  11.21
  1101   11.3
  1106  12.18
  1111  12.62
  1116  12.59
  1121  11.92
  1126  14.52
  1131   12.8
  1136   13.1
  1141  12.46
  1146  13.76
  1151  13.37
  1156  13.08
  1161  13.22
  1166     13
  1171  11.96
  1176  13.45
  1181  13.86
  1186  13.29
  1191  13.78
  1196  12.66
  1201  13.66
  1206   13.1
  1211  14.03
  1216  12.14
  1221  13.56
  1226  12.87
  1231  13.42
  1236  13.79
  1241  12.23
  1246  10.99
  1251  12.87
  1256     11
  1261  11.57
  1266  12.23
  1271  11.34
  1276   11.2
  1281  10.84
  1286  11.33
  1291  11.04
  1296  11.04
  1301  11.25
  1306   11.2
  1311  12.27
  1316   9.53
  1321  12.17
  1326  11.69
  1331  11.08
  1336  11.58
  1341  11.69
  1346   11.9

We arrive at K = -3.9 yr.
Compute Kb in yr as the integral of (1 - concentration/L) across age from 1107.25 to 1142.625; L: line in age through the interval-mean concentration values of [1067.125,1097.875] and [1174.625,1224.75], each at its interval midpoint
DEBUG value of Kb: -4.0 yr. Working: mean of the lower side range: 10.5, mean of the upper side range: 13.3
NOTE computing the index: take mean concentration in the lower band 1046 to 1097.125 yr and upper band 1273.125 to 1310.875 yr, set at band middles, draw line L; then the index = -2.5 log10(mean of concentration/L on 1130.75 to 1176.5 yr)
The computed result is -0.22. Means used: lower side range 10.3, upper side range 11.2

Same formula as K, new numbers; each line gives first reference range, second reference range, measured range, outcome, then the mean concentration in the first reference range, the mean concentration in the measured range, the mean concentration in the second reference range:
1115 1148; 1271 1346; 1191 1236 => -3.75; 13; 13.2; 11.3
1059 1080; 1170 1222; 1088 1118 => -1.80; 10.3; 11.8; 13.3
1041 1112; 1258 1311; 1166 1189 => -4.53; 10.6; 13.1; 11.3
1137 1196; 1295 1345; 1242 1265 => 0.88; 13.2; 11.7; 11.4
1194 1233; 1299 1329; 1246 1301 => 3.06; 13.2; 11.4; 11.3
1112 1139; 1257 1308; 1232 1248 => -0.99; 13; 12.5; 11.3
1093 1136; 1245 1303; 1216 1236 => -2.56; 12.4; 13.2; 11.4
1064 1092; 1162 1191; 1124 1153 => -3.00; 10.3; 13.3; 13.2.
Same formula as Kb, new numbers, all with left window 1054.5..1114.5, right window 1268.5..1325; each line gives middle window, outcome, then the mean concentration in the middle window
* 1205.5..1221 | -2.9 yr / 13.2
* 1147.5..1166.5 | -3.9 yr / 13.2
